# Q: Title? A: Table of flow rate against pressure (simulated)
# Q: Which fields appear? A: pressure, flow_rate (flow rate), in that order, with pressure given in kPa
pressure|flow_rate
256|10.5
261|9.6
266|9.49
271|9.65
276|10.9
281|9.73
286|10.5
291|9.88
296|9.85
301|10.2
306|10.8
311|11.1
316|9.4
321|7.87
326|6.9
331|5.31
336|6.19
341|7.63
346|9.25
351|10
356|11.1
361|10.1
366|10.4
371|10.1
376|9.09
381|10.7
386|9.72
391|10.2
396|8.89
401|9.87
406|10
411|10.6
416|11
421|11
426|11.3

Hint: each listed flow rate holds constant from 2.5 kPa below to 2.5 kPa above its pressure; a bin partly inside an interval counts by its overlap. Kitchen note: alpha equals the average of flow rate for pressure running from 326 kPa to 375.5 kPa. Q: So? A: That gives 8.8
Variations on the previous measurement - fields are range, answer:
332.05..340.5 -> 6.38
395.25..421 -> 10.2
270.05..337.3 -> 9.2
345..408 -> 9.97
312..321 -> 9.26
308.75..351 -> 8.06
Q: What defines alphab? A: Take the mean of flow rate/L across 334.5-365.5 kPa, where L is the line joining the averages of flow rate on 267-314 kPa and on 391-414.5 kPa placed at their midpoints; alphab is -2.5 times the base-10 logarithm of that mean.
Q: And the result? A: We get 0.096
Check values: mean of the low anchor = 10.3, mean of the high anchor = 9.93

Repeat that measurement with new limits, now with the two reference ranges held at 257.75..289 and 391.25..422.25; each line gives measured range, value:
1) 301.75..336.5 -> 0.19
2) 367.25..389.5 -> 0.02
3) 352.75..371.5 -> -0.03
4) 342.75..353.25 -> 0.07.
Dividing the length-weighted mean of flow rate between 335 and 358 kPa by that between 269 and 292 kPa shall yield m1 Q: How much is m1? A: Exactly 0.9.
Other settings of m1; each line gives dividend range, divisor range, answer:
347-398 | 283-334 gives 1.09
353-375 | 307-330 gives 1.18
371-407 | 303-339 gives 1.19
